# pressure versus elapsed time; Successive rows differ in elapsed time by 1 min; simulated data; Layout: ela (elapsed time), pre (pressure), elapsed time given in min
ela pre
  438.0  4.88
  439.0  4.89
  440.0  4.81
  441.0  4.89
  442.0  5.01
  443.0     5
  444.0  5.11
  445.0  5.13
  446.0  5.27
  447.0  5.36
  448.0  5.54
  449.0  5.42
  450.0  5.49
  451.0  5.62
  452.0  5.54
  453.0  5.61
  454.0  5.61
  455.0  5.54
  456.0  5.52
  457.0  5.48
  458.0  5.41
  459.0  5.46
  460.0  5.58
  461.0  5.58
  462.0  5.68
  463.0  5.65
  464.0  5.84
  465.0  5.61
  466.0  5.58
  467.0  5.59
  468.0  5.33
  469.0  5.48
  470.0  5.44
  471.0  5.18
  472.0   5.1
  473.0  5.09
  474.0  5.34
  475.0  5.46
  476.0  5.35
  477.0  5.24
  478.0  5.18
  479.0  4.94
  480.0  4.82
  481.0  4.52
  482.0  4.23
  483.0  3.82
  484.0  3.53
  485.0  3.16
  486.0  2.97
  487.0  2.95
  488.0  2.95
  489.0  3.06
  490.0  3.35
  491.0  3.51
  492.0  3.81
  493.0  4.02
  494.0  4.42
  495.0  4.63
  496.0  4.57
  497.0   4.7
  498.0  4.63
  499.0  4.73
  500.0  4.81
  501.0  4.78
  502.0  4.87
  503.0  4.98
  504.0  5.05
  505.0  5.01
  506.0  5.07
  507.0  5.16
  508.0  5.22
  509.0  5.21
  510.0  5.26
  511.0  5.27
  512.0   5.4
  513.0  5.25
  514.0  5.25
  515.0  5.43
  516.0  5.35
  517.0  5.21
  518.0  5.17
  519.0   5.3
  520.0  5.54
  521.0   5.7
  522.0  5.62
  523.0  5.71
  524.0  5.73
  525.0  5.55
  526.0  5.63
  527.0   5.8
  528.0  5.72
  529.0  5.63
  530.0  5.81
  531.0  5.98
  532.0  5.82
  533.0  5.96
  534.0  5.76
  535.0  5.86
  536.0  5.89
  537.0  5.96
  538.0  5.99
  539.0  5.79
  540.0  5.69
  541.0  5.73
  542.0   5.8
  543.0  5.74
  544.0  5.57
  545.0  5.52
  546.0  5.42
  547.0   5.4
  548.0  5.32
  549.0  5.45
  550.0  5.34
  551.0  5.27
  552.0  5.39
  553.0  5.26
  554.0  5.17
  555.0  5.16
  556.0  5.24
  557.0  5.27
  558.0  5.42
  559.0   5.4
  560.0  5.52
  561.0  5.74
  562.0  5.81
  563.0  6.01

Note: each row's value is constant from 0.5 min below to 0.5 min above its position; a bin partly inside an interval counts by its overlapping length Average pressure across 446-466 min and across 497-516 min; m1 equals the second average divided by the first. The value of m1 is 0.91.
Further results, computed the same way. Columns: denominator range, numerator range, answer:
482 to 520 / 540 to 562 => 1.20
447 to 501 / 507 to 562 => 1.14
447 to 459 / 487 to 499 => 0.72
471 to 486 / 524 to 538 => 1.25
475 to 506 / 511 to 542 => 1.31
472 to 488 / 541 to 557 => 1.23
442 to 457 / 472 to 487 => 0.84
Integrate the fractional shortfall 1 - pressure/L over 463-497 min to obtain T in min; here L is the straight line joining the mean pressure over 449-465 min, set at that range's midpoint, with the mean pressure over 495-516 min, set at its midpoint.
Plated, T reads 4.9 min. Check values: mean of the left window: 5.57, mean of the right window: 5.03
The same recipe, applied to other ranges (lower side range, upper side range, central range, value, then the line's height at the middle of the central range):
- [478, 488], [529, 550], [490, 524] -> -2.15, 4.67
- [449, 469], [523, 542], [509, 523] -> 0.90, 5.74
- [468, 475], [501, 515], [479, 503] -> 5.24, 5.22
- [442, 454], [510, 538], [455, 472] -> -0.31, 5.42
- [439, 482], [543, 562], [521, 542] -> -1.54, 5.38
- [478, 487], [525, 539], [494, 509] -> -0.52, 4.7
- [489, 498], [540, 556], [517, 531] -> -2.20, 4.85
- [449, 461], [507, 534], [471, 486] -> 2.36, 5.53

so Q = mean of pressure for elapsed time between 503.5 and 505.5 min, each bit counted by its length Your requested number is 5.03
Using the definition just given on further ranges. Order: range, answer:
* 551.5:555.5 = 5.24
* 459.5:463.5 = 5.62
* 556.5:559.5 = 5.36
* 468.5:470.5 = 5.46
